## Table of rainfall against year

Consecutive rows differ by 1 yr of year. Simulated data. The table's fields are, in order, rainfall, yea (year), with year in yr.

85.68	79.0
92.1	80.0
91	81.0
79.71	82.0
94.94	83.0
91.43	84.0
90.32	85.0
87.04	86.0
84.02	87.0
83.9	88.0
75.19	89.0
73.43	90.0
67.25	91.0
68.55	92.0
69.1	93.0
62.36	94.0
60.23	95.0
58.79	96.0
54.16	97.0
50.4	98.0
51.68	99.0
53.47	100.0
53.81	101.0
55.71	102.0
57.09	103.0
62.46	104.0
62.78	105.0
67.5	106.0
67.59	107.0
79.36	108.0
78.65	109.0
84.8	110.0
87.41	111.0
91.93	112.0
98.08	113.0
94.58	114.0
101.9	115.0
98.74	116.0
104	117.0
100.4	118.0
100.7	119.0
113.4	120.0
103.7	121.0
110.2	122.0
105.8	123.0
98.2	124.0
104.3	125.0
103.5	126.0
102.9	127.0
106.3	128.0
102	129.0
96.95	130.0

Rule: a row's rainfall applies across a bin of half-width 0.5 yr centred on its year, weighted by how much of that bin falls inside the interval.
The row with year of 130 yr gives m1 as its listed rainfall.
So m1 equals 96.95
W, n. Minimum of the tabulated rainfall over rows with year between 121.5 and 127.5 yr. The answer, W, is 98.2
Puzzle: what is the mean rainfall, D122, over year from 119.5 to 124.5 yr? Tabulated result 106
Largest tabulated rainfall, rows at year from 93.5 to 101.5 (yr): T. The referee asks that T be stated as 62.36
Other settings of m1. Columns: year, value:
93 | 69.1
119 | 100.7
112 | 91.93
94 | 62.36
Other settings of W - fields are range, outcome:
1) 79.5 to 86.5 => 79.71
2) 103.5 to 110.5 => 62.46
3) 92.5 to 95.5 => 60.23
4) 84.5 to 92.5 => 67.25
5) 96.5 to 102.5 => 50.4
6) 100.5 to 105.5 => 53.81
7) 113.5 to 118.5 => 94.58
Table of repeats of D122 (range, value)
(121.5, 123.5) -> 108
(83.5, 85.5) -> 90.9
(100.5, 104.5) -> 57.3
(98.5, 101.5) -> 53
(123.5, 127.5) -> 102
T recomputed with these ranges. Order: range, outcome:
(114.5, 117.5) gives 104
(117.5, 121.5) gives 113.4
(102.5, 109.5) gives 79.36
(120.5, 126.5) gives 110.2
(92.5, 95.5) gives 69.1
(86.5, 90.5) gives 84.02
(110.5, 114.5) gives 98.08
